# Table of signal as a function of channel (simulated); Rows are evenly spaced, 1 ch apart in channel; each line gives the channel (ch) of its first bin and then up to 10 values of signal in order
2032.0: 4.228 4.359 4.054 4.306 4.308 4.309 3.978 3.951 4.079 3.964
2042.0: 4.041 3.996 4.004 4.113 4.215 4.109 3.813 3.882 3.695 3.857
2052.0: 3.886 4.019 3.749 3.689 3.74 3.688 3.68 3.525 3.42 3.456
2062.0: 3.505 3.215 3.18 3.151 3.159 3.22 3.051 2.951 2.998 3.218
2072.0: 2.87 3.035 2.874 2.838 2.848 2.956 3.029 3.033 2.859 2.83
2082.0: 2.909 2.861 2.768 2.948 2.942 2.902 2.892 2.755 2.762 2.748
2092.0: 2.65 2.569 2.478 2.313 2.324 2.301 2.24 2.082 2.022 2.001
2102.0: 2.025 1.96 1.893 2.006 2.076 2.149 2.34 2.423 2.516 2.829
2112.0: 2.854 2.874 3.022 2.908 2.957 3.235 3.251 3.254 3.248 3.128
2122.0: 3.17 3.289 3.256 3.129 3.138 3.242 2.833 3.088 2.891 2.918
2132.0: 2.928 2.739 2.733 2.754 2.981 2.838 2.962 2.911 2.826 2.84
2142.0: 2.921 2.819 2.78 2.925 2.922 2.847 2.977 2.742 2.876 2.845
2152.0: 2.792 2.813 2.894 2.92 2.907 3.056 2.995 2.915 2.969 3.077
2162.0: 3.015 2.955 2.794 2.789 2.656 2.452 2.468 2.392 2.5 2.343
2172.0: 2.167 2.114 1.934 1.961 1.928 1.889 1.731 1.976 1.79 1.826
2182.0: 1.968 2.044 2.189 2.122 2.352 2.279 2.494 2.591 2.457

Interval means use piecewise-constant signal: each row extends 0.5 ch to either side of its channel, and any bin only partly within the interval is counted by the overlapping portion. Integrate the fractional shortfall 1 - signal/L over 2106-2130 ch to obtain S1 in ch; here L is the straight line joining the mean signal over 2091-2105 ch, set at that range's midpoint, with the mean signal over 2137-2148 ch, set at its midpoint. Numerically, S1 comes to -3.9 ch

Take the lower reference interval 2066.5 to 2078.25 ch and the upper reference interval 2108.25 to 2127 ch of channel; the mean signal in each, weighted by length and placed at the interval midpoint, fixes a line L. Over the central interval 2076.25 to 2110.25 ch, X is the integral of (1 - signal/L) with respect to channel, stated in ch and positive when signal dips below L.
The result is 5.5 ch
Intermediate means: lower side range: 2.99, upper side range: 3.02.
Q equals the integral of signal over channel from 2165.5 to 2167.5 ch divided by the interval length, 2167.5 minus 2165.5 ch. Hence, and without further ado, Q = 2.55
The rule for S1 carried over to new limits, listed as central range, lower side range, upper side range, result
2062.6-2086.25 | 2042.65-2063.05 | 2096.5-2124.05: 2.5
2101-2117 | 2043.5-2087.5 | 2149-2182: 2.7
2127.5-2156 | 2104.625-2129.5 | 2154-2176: -1.2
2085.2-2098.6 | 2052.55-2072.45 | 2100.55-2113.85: 0.4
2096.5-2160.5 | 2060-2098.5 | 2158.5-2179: -3.6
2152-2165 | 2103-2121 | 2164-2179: -3.3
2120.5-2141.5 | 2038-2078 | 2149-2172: 0.1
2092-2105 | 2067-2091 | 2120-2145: 3.3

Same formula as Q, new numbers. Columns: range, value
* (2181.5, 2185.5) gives 2.08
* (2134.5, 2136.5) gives 2.87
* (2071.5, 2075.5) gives 2.9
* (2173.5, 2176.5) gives 1.94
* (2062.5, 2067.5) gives 3.18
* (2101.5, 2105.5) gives 1.97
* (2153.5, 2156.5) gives 2.91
